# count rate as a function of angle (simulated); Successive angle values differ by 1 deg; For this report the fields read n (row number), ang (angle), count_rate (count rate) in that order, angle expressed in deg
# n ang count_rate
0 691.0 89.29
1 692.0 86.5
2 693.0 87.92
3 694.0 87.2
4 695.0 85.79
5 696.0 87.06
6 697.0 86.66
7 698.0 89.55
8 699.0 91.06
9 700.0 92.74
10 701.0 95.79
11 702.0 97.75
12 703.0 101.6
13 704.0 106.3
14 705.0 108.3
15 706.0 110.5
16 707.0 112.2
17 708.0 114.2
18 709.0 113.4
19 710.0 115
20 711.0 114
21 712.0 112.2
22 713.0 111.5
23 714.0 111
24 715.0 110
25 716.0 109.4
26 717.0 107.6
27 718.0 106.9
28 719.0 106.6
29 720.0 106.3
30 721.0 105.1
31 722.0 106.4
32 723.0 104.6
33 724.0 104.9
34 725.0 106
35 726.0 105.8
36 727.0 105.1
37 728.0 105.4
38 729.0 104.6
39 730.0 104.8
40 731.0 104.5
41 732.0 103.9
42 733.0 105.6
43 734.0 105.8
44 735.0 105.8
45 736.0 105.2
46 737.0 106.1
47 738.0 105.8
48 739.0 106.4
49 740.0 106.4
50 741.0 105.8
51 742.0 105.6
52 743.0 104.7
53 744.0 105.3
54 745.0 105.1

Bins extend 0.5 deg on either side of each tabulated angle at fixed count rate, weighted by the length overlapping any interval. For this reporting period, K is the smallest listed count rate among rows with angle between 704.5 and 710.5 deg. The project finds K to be 108.3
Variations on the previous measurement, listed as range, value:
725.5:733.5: 103.9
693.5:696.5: 85.79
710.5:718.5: 106.9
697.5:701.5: 89.55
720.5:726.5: 104.6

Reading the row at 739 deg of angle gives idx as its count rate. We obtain 106.4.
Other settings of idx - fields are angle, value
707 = 112.2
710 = 115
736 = 105.2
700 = 92.74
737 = 106.1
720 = 106.3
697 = 86.66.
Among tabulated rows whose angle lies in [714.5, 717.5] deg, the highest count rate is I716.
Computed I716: 110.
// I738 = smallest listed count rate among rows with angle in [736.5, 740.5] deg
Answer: 105.8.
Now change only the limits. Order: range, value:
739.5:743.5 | 104.7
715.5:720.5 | 106.3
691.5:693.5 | 86.5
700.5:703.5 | 95.79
